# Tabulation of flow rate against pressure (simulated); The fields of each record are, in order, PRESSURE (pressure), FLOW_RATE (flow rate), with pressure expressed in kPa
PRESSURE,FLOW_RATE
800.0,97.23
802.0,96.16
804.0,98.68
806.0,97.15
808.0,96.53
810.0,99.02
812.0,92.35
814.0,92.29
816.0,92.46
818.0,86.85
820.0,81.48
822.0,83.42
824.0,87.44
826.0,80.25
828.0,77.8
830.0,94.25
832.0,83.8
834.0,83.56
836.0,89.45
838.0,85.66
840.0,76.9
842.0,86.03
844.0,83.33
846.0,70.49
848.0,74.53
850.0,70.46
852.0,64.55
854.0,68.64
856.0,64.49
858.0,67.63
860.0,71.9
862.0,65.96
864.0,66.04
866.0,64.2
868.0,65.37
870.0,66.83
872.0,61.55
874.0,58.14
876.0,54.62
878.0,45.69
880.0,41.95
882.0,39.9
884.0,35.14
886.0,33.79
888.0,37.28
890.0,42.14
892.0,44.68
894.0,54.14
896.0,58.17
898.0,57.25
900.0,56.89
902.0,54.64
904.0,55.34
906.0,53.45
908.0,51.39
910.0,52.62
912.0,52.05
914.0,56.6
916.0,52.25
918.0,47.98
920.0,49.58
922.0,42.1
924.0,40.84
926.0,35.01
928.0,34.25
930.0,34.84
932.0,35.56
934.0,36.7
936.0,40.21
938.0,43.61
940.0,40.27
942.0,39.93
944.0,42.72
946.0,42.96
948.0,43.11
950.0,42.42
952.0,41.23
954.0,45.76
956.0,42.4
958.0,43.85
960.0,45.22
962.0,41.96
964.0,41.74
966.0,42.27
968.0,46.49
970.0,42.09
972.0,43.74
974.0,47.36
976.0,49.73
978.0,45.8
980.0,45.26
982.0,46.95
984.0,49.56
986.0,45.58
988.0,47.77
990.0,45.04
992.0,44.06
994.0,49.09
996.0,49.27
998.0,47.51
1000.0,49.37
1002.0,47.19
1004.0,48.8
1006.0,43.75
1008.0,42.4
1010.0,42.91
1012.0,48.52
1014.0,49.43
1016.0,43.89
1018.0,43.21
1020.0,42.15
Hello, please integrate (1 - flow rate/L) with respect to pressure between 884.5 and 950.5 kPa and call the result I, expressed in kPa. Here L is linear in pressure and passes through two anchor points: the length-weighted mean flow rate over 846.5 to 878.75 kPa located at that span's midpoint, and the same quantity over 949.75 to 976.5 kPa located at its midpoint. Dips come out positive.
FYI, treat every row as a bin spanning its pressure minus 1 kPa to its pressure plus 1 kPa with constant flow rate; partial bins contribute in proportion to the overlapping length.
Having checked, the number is 9.7 kPa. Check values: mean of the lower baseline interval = 64.7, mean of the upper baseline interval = 44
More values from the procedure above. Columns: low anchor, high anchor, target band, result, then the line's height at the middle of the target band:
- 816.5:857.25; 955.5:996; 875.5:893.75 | 7.0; 68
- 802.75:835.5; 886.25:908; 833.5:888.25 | 4.2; 68.7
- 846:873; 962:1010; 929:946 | 4.6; 54.1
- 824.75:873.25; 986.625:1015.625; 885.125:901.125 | 4.3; 66.3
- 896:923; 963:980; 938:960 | 2.3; 47.7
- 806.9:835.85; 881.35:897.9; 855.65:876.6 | -1.9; 59.2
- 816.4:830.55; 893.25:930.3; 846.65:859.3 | 0.8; 72.9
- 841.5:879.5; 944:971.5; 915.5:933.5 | 3.6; 51.1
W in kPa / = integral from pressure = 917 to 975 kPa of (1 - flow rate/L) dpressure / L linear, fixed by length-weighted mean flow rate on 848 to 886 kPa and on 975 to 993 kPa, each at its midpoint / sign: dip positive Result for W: 10.0 kPa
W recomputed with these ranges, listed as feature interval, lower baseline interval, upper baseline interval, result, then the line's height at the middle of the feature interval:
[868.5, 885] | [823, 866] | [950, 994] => 4.28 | 68.5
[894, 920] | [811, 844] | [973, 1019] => 5.20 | 67.3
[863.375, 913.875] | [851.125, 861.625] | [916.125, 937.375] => 2.26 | 55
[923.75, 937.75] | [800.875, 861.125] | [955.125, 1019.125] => 5.27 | 59.3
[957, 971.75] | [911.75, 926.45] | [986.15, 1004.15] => 1.23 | 47.3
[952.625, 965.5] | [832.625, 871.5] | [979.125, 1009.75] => 2.38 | 53.2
